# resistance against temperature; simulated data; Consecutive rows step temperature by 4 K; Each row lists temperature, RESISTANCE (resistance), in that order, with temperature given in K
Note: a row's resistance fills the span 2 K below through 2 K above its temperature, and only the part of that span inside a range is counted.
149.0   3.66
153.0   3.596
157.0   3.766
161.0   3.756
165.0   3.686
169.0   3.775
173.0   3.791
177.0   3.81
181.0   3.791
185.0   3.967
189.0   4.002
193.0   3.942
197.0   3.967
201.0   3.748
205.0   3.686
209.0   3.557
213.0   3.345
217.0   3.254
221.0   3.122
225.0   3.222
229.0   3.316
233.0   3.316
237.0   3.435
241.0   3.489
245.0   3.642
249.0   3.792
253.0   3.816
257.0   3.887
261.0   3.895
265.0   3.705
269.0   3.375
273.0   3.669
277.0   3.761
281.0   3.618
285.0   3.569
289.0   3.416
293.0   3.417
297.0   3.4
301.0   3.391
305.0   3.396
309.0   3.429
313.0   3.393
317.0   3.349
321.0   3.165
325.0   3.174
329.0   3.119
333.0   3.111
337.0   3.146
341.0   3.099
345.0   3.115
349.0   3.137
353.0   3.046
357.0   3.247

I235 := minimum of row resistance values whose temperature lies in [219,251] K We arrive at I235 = 3.122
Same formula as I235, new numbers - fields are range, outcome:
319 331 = 3.119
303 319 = 3.349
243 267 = 3.642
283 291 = 3.416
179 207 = 3.686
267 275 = 3.375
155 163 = 3.756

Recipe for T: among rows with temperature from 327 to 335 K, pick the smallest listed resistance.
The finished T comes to 3.111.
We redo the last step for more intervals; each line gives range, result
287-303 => 3.391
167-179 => 3.775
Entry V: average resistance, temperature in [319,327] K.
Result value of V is 3.17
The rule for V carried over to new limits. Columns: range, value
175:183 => 3.8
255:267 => 3.83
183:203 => 3.93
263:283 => 3.63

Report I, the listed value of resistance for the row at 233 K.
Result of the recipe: 3.316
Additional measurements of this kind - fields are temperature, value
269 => 3.375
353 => 3.046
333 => 3.111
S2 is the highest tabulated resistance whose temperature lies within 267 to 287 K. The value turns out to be 3.761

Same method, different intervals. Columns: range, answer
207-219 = 3.557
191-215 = 3.967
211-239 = 3.435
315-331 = 3.349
